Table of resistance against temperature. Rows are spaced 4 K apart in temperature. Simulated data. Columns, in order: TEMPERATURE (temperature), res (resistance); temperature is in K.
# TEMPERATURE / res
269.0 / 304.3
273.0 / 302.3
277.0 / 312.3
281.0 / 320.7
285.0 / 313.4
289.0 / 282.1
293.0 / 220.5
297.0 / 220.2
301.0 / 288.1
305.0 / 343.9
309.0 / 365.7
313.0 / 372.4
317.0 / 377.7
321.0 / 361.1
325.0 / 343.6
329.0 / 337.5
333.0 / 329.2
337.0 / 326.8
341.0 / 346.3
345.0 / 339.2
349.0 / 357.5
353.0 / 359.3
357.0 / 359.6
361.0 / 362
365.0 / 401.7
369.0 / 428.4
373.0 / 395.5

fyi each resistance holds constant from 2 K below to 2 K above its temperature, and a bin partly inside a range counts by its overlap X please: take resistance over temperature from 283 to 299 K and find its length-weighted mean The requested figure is 259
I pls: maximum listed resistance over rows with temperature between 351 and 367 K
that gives 401.7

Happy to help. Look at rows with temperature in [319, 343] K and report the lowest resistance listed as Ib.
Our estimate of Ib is 326.8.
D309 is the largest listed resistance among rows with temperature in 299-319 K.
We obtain 377.7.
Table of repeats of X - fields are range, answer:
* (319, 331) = 347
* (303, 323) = 364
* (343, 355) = 352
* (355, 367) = 374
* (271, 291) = 306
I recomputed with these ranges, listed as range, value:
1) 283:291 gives 313.4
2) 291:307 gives 343.9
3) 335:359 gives 359.6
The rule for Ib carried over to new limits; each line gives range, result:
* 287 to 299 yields 220.2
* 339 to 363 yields 339.2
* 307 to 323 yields 361.1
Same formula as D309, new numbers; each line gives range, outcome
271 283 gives 320.7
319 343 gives 361.1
